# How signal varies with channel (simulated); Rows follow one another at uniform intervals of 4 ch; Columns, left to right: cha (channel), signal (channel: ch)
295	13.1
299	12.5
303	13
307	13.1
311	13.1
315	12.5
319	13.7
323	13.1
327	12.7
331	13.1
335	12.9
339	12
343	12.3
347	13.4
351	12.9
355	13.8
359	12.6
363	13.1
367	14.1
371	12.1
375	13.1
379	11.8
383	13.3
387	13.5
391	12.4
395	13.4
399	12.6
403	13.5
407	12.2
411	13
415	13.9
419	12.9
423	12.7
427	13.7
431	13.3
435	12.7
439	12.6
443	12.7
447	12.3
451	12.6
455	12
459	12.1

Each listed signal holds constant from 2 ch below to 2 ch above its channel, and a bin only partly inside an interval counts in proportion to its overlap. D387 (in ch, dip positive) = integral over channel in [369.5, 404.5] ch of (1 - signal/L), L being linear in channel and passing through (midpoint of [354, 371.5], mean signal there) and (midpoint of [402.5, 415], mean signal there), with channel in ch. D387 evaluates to 0.6 ch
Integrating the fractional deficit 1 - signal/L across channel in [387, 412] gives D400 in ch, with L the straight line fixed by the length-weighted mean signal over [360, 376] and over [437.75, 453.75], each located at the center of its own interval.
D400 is -0.1 ch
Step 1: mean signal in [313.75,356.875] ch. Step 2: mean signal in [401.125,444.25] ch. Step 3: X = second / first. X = 1.0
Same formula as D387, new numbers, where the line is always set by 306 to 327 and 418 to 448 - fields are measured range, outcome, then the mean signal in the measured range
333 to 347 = 0.5 ch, 12.5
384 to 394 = -0.1 ch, 13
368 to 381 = 0.5 ch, 12.5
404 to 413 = 0.2 ch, 12.7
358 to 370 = -0.2 ch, 13.2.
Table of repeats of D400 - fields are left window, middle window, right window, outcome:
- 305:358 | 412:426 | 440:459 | -0.74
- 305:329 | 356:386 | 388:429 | 0.26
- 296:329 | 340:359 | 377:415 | -0.07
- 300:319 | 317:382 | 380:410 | 0.21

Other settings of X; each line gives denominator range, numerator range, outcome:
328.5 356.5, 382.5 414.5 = 1.01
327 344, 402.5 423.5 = 1.03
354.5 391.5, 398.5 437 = 1.01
